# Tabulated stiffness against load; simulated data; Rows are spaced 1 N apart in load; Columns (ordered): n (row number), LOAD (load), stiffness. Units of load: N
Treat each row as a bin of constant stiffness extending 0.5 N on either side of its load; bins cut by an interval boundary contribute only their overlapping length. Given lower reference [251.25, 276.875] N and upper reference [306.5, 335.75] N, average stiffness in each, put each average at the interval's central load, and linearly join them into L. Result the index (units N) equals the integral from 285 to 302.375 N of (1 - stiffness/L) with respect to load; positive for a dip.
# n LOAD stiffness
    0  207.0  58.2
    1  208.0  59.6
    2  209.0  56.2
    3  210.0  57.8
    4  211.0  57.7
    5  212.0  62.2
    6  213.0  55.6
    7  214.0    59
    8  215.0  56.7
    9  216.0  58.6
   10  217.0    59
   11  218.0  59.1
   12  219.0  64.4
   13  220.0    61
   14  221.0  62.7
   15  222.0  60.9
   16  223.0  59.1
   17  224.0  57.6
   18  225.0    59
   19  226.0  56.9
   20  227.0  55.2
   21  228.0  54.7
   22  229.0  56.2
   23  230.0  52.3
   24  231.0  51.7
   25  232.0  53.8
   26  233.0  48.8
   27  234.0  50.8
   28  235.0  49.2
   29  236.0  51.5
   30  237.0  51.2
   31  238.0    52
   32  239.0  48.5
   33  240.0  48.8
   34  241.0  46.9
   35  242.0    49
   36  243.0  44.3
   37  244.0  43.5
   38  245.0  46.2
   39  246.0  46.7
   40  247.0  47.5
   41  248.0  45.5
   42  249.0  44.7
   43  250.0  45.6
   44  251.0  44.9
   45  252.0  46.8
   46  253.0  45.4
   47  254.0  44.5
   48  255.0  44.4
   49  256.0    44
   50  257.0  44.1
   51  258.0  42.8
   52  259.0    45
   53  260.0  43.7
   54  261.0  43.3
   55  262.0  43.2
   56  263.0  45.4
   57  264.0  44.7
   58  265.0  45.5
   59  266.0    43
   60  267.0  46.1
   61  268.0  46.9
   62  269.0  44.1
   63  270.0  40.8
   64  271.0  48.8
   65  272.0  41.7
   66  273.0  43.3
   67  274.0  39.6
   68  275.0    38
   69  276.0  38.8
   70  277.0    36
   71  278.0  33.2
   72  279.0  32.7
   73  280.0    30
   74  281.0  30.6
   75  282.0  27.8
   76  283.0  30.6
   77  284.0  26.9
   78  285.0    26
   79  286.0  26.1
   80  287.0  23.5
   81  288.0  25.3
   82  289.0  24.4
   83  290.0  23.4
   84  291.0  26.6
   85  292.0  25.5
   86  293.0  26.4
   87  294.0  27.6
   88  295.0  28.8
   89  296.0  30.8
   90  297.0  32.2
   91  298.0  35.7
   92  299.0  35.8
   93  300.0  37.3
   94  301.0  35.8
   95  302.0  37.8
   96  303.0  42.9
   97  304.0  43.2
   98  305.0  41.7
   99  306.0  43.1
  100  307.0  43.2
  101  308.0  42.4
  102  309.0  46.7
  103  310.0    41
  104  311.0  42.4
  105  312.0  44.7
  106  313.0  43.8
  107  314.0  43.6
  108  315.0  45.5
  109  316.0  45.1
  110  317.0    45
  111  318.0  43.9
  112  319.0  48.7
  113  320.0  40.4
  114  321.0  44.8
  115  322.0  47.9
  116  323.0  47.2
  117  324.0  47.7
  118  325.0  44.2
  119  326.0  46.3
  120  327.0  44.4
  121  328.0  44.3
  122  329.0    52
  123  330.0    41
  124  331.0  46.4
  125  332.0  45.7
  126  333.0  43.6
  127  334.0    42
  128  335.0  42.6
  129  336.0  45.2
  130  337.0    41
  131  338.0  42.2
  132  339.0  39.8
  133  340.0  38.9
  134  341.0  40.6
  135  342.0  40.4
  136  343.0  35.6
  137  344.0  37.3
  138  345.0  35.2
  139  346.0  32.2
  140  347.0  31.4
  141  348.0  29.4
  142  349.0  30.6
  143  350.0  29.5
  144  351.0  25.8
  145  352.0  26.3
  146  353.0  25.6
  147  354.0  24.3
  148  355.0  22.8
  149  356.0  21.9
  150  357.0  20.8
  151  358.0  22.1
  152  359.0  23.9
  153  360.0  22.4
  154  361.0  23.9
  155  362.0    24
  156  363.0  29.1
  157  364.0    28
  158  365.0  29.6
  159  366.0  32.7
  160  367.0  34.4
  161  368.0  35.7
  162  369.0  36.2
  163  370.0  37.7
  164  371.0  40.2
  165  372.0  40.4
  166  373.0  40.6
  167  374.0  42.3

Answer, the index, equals 5.8 N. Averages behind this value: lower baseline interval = 43.7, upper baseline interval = 44.7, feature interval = 29.4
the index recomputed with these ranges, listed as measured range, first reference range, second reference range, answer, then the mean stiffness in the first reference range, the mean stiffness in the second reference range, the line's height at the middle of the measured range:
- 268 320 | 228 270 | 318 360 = 6.59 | 46.9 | 37.3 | 42.1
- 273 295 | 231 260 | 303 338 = 7.67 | 47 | 44.4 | 45.7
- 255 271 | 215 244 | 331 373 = 1.37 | 54.3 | 33.2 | 48.5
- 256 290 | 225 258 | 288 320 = 4.63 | 48.7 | 37.7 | 43.2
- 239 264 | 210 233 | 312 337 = 4.02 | 57.7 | 45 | 54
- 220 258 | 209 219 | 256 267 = 0.70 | 58.6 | 44.2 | 51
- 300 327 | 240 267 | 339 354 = -4.85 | 45.1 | 32.7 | 37.1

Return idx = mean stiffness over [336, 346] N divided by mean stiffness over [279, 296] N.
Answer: 1.44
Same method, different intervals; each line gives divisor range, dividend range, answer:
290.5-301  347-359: 0.83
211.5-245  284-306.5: 0.58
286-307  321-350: 1.27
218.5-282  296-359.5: 0.83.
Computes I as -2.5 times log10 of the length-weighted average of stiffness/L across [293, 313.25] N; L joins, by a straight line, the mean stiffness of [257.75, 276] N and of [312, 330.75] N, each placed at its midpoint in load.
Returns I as 0.16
